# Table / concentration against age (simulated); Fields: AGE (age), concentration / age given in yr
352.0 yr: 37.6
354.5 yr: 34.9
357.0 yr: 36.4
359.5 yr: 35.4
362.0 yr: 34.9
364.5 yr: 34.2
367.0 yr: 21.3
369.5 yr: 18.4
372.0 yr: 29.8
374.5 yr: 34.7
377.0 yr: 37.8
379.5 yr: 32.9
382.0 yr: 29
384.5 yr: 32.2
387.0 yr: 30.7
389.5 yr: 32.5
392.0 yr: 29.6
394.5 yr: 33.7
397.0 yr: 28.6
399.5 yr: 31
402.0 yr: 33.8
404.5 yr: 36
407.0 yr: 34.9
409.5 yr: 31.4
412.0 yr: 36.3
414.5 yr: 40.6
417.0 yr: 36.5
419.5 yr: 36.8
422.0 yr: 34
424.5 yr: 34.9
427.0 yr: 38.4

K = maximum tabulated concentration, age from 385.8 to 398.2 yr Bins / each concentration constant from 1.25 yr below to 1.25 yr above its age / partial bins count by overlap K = 33.7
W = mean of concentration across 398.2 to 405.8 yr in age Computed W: 33.6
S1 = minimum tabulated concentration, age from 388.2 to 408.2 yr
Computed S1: 28.6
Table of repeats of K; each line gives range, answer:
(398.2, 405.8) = 36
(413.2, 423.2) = 40.6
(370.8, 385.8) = 37.8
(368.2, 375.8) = 34.7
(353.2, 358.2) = 36.4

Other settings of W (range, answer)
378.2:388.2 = 31.2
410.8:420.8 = 37.5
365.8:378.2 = 28.4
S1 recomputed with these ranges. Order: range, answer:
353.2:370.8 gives 18.4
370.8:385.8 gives 29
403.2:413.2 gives 31.4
